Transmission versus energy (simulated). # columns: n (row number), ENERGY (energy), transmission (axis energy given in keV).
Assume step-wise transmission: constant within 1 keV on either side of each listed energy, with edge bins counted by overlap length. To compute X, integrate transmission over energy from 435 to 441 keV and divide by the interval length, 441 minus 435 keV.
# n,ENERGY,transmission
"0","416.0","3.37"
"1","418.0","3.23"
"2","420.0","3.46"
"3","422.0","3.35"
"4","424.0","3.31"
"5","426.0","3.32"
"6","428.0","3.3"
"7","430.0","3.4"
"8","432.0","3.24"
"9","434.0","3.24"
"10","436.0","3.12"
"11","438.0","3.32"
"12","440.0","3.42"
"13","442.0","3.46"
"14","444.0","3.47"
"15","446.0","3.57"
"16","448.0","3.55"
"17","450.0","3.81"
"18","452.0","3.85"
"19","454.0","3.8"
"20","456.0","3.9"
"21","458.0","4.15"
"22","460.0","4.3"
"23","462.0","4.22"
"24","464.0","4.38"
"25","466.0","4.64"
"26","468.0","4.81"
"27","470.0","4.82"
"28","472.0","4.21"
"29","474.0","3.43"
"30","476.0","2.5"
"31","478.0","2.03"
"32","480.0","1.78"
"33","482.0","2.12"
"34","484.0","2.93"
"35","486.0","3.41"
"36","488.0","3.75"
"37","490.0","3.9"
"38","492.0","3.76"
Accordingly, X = 3.29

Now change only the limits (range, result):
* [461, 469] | 4.51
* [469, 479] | 3.4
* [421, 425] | 3.33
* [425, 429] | 3.31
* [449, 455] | 3.82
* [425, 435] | 3.3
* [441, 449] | 3.51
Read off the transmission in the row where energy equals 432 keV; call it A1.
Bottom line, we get 3.24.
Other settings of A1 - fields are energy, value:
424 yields 3.31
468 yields 4.81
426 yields 3.32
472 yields 4.21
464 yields 4.38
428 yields 3.3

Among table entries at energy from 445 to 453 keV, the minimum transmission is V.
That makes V 3.55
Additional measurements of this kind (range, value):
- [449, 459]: 3.8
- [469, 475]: 3.43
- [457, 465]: 4.15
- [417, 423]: 3.23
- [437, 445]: 3.32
